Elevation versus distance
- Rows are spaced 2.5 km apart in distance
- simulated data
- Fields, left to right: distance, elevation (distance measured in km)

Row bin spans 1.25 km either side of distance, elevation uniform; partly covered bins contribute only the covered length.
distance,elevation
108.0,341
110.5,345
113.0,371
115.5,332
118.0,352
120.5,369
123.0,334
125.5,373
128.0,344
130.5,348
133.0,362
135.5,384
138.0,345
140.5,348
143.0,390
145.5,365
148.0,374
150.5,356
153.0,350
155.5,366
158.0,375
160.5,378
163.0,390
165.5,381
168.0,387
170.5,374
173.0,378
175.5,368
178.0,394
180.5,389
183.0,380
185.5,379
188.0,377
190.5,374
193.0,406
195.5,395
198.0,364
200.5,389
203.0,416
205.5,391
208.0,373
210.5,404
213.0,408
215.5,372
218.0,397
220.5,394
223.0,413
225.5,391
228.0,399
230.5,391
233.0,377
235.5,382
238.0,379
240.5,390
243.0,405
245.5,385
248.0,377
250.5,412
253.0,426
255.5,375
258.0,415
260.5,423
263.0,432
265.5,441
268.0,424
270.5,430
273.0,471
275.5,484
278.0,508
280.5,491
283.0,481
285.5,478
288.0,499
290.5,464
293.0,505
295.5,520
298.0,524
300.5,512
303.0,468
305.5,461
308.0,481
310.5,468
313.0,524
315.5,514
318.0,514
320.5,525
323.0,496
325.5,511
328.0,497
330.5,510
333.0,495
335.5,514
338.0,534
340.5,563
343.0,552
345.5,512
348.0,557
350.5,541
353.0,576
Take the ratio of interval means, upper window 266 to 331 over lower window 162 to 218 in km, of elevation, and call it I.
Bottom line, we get 1.3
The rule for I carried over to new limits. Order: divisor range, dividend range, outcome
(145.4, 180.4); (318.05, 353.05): 1.40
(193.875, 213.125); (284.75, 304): 1.27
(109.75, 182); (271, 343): 1.37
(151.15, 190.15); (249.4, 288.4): 1.19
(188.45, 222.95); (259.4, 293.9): 1.19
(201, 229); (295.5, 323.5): 1.26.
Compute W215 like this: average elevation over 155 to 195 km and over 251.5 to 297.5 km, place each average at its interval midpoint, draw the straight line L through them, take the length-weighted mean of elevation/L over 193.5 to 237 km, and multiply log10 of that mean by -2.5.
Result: 0.06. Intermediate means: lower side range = 382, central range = 392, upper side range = 460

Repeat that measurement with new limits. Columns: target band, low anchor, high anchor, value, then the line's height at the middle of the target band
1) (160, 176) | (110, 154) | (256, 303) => 0.02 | 386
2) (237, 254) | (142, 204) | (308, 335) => 0.12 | 441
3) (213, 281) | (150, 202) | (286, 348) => 0.08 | 444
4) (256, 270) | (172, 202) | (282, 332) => 0.08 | 456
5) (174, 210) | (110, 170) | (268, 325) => 0.05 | 406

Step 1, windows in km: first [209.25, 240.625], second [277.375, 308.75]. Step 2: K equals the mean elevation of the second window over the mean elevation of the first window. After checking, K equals 1.25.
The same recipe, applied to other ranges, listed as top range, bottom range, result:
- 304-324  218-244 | 1.27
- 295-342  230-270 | 1.26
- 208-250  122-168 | 1.07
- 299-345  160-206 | 1.32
